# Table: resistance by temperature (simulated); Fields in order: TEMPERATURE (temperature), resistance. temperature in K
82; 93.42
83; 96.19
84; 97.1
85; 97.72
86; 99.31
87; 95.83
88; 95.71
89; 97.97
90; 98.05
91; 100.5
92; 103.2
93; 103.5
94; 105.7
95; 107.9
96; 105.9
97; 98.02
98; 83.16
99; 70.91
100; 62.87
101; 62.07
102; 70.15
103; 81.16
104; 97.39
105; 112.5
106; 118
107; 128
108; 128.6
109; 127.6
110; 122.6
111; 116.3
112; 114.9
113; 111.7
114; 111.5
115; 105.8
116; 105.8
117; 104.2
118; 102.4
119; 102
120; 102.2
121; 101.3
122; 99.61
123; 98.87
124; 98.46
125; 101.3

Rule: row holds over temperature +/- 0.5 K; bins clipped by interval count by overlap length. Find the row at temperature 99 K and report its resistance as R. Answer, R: 70.91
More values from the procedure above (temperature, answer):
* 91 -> 100.5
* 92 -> 103.2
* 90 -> 98.05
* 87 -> 95.83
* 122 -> 99.61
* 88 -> 95.71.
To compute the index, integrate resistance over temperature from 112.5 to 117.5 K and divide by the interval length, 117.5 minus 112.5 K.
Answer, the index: 108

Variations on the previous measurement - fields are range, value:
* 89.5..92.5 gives 101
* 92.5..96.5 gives 106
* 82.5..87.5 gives 97.2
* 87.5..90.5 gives 97.2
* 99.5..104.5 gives 74.7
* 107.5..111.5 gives 124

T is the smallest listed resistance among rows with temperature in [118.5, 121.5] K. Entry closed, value 101.3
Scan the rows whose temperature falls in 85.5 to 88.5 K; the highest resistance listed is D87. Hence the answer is 99.31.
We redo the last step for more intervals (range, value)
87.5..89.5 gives 97.97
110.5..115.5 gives 116.3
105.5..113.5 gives 128.6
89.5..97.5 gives 107.9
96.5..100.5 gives 98.02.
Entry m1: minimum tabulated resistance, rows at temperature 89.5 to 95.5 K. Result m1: 98.05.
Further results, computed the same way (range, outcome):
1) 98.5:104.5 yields 62.07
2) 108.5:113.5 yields 111.7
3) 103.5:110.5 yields 97.39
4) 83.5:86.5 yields 97.1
